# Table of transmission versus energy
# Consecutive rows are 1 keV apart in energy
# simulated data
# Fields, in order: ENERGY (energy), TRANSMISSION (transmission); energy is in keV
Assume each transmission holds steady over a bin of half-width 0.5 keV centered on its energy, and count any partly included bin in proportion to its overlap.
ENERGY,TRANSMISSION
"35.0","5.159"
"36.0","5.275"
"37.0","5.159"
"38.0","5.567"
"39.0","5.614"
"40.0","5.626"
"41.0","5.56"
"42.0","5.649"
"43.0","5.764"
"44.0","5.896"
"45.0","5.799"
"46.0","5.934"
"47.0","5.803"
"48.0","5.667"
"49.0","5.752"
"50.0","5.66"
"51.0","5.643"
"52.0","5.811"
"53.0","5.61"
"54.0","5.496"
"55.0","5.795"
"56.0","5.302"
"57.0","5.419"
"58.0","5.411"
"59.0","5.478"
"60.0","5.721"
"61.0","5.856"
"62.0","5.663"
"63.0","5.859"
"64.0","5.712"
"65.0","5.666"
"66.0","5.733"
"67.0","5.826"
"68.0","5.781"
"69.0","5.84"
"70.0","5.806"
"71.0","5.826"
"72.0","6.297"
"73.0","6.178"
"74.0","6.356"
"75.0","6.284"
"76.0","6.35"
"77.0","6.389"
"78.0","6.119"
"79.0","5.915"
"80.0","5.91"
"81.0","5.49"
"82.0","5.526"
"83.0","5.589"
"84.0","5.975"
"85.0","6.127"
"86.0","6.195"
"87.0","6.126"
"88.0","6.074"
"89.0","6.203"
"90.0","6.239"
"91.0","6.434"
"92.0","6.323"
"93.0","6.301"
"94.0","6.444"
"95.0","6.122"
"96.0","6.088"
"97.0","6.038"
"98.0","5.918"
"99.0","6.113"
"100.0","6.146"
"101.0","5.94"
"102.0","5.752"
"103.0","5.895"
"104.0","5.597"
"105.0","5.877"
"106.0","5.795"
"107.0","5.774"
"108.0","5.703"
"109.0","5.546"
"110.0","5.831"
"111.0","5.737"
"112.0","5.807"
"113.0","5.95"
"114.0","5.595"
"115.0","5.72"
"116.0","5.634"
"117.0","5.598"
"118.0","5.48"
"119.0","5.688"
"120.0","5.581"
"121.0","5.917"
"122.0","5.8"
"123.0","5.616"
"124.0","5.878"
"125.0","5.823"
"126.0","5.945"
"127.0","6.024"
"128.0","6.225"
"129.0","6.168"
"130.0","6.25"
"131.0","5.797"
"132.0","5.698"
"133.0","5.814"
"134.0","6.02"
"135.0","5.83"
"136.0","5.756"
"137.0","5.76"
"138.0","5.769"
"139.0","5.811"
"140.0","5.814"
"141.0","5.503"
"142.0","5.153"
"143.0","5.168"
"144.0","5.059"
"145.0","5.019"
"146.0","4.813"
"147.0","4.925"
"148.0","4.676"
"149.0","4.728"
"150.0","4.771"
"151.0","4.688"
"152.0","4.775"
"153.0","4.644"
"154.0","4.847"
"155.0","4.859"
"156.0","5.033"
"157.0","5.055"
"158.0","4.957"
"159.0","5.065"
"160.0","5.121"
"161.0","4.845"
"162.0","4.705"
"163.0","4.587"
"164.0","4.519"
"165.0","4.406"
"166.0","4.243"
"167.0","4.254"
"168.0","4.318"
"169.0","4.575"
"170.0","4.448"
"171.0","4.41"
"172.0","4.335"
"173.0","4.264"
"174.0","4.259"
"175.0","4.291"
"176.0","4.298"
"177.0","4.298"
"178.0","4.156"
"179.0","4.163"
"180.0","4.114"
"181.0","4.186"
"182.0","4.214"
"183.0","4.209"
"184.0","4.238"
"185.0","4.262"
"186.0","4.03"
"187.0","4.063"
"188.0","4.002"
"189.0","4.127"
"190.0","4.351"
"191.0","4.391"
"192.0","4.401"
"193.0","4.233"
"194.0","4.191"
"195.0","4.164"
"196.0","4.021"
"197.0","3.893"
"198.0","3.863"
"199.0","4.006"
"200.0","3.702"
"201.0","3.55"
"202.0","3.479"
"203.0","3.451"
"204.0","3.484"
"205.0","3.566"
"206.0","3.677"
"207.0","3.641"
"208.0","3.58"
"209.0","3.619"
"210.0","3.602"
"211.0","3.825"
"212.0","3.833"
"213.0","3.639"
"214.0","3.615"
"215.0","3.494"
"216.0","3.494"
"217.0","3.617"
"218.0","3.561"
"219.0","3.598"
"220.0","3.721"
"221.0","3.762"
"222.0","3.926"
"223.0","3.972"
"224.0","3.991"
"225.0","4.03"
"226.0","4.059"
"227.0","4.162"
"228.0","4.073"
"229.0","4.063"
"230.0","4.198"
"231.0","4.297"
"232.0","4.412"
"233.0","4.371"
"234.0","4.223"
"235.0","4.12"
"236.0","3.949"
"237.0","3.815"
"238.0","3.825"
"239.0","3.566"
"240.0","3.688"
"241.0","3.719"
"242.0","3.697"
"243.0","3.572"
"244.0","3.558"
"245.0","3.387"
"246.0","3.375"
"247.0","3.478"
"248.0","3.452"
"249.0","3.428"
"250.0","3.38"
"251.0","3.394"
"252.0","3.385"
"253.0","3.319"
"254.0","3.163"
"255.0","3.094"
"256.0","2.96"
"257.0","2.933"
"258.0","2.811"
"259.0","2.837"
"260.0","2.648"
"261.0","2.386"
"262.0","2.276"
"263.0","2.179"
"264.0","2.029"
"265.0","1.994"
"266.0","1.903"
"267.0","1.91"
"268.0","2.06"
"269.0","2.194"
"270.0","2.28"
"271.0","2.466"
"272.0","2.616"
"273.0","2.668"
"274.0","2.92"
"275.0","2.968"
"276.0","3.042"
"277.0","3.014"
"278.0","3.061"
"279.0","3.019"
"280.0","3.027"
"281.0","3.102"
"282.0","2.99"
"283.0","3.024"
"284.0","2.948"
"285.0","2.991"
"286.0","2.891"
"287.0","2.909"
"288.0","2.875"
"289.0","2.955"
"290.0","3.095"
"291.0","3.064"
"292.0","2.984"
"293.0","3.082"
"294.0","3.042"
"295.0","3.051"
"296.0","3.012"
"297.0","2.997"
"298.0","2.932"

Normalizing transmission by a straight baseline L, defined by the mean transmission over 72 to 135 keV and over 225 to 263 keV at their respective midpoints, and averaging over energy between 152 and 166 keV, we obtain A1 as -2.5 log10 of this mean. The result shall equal 0.043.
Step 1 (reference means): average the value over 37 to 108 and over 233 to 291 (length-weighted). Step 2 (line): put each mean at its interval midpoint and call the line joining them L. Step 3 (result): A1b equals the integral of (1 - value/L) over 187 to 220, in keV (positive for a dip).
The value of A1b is 0.9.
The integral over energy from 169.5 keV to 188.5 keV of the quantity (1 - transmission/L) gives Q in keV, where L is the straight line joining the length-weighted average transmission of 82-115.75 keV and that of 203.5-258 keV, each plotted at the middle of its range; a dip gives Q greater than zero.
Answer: 1.5 keV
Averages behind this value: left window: 5.96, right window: 3.68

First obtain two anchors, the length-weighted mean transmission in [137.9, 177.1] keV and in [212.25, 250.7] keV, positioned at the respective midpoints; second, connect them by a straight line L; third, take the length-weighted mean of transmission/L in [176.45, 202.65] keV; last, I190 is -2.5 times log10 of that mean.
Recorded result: 0.069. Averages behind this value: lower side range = 4.78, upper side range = 3.8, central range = 4.09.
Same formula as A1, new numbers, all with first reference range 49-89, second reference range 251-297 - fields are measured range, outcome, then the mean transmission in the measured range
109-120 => -0.10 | 5.69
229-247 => -0.16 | 3.86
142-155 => -0.04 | 4.86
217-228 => -0.09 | 3.88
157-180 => -0.03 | 4.48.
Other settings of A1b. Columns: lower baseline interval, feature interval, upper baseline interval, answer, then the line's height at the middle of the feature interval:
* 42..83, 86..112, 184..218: -3.50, 5.29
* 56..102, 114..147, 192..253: -3.19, 5.18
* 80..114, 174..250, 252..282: -3.99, 3.73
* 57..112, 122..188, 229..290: -1.71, 4.8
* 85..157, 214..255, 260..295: -2.62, 3.53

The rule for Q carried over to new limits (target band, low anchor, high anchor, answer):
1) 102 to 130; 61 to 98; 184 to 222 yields -2.23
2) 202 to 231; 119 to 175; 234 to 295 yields 0.89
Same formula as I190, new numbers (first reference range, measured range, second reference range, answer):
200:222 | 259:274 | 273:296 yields 0.34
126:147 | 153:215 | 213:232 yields 0.12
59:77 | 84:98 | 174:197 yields -0.11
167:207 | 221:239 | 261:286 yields -0.21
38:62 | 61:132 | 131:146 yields -0.06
